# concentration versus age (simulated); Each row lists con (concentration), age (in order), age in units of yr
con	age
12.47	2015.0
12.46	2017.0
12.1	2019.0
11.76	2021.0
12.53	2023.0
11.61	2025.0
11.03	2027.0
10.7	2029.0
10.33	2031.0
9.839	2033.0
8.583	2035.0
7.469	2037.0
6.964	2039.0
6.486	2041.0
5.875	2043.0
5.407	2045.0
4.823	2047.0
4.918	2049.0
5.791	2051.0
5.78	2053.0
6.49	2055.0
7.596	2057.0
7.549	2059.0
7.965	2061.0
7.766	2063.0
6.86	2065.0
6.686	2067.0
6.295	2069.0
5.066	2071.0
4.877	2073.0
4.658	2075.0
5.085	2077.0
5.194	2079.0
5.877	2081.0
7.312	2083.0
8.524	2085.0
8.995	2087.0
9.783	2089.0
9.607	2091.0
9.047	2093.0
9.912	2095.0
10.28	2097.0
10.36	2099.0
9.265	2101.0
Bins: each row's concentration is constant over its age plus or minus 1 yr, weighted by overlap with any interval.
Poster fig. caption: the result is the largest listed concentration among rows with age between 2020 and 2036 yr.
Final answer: 12.53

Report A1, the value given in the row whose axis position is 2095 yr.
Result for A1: 9.912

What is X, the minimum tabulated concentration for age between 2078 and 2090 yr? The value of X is 5.194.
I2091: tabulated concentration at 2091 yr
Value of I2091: 9.607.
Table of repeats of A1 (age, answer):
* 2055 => 6.49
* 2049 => 4.918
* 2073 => 4.877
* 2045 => 5.407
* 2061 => 7.965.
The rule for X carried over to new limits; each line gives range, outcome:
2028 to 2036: 8.583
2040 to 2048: 4.823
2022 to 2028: 11.03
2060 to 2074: 4.877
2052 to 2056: 5.78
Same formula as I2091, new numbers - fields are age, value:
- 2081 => 5.877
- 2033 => 9.839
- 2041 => 6.486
